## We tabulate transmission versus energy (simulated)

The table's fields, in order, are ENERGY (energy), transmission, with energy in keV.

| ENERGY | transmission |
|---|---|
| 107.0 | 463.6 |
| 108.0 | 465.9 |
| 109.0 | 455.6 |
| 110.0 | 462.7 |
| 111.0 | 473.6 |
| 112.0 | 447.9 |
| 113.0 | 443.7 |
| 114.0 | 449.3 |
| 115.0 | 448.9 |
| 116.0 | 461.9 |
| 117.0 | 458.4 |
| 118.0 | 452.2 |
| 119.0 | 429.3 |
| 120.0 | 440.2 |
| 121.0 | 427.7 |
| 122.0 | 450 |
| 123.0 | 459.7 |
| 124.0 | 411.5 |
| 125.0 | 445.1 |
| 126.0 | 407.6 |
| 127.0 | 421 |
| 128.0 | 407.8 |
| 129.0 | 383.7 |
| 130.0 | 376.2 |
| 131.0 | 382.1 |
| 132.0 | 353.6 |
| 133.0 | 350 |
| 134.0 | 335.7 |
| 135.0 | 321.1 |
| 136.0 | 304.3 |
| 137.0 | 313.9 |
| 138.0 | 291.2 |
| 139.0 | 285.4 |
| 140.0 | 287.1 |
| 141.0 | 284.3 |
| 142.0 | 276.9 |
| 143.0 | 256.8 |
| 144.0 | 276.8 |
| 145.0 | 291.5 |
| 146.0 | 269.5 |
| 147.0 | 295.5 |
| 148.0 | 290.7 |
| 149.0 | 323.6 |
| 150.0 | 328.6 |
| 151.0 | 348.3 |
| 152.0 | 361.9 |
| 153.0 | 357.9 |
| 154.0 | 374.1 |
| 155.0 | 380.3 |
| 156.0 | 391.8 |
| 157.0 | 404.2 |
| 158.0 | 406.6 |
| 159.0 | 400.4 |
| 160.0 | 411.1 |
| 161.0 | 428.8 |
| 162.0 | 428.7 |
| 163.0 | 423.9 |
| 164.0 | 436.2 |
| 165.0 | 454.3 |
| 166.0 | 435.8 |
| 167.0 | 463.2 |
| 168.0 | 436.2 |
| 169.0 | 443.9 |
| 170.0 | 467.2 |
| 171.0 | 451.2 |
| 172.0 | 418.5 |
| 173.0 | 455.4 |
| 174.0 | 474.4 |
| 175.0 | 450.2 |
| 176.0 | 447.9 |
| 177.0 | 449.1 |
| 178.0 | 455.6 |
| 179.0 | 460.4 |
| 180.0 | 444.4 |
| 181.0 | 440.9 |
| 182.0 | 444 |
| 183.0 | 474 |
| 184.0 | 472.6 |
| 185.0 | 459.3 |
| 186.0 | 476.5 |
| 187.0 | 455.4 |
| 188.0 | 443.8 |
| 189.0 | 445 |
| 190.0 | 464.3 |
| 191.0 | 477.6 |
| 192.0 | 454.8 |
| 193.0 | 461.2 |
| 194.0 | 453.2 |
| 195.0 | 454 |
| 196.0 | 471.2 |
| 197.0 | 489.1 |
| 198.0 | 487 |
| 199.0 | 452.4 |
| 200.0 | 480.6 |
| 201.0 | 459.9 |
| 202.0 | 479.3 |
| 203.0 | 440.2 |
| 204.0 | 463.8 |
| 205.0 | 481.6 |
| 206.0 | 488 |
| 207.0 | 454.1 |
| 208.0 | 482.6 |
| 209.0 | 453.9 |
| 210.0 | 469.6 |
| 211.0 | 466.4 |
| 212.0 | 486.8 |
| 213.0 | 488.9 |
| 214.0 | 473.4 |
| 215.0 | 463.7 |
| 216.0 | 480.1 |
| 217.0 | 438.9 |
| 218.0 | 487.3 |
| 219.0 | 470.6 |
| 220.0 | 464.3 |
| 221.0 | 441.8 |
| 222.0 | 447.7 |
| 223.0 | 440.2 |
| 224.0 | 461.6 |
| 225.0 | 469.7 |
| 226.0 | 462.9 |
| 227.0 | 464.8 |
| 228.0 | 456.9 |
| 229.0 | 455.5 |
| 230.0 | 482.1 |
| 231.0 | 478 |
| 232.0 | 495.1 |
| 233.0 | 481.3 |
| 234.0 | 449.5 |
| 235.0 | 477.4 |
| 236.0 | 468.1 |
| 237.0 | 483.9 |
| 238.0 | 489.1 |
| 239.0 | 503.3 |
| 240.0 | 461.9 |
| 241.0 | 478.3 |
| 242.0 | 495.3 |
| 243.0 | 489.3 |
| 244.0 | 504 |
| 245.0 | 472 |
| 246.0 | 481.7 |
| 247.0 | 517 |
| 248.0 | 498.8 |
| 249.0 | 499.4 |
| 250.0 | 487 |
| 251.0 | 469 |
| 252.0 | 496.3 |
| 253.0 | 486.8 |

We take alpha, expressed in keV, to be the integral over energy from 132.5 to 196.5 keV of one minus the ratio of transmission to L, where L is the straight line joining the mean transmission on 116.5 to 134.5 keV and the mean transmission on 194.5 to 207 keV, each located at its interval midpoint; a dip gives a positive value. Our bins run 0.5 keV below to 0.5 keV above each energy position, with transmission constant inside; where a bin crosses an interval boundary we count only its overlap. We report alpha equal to 6.5 keV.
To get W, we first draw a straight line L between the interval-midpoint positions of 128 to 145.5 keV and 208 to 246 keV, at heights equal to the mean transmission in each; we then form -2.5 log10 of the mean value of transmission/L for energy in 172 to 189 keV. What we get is -0.16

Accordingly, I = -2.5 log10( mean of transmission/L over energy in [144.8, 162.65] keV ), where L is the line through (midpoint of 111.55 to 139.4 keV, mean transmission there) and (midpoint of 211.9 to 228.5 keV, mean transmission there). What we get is 0.16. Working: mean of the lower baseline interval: 399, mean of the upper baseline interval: 464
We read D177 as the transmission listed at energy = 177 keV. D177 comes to 449.1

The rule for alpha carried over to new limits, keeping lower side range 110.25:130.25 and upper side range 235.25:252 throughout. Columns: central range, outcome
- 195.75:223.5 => 0.3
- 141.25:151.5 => 3.5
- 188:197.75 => 0.1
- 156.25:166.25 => 0.7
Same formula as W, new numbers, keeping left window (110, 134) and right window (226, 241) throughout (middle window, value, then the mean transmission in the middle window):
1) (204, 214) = -0.02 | 474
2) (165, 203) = -0.01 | 458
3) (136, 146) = 0.45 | 285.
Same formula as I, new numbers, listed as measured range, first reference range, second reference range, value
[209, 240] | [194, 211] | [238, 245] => 0.02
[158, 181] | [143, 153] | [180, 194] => -0.13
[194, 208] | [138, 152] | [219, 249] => -0.15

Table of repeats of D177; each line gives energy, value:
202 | 479.3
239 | 503.3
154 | 374.1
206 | 488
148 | 290.7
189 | 445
